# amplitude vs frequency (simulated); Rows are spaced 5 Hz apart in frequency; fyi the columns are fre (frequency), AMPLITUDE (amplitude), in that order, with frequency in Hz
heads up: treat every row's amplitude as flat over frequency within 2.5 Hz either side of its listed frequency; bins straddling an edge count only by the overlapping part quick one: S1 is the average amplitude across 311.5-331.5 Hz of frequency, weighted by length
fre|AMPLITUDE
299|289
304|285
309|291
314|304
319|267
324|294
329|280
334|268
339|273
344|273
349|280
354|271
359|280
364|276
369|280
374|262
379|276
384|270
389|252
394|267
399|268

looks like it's 286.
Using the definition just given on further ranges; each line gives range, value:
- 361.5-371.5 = 278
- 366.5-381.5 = 273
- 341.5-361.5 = 276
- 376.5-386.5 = 273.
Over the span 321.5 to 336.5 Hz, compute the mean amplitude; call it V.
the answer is 281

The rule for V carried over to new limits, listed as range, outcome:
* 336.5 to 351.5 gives 275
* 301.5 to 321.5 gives 287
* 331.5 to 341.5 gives 270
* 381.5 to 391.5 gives 261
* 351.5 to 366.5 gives 276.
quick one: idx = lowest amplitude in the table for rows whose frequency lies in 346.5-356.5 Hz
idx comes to 271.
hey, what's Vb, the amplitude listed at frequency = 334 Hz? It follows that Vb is 268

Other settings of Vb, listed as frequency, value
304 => 285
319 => 267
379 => 276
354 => 271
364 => 276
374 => 262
